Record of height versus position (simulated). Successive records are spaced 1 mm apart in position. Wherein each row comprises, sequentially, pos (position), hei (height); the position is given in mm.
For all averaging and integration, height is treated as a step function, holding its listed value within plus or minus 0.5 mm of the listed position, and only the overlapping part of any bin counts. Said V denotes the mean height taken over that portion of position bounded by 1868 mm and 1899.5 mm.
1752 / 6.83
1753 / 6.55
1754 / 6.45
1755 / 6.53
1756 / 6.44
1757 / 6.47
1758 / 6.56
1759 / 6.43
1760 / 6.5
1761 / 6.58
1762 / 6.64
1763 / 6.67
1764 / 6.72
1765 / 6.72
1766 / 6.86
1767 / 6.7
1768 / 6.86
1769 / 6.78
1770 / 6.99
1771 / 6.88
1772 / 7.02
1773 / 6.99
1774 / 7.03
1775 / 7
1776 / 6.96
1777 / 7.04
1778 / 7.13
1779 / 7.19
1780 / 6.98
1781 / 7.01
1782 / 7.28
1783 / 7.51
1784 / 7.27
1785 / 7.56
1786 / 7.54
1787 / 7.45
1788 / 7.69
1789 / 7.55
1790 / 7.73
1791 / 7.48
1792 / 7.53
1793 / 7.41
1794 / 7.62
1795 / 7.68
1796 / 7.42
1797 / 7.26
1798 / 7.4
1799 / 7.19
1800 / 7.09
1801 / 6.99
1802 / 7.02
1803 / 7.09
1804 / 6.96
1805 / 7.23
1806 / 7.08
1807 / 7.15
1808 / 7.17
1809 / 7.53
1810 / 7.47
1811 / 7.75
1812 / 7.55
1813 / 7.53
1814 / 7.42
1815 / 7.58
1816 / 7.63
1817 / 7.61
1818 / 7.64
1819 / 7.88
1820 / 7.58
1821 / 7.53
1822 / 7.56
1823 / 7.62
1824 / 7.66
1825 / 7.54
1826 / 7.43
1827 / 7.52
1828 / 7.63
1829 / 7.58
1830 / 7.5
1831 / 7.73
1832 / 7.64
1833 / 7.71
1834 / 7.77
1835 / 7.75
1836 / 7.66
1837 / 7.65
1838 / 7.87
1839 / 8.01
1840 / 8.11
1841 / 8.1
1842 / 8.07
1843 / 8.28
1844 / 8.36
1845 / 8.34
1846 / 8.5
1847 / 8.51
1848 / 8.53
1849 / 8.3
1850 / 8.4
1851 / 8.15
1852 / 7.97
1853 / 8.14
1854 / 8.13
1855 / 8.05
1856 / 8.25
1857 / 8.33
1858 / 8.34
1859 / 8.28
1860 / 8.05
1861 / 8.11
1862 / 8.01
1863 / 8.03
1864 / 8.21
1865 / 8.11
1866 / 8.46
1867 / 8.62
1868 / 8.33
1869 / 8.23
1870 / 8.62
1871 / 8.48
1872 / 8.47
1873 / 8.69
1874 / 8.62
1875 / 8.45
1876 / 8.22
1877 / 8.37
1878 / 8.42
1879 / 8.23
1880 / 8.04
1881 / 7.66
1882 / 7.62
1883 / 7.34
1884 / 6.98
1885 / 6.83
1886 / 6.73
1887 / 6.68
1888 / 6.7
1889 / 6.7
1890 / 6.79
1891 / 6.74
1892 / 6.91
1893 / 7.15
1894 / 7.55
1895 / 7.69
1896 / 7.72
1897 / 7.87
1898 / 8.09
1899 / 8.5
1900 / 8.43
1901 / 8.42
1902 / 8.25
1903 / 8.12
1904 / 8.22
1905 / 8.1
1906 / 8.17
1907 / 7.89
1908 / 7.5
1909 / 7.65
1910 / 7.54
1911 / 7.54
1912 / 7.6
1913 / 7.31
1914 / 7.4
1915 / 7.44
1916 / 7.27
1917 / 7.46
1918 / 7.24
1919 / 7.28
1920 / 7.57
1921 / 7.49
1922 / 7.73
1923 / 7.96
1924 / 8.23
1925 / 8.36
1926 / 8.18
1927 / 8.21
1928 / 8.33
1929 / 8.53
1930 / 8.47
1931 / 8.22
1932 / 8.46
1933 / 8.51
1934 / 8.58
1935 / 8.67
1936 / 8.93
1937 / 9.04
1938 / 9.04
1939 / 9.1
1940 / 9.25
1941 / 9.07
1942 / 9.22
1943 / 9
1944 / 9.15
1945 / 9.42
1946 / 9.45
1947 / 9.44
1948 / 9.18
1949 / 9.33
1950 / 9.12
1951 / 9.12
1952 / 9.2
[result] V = 7.72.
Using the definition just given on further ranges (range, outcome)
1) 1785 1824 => 7.44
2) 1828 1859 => 8.05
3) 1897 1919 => 7.81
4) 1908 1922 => 7.46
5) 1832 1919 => 7.9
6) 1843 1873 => 8.29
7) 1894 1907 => 8.1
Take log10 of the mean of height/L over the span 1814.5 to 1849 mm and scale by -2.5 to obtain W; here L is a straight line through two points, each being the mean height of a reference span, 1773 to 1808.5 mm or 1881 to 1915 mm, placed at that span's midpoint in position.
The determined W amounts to -0.07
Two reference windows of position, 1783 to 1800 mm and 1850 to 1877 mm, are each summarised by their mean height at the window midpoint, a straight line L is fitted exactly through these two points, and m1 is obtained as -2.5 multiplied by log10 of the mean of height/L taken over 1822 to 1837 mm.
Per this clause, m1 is 0.04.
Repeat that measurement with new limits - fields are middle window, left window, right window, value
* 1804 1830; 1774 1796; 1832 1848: 0.036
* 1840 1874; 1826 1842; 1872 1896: -0.086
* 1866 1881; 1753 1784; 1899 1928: -0.114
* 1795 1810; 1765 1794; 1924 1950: 0.033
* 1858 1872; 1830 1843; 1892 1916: -0.062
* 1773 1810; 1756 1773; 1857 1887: -0.035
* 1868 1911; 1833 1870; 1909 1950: 0.062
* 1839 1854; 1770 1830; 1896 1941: -0.082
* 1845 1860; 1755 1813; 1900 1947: -0.082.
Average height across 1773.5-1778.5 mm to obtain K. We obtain 7.03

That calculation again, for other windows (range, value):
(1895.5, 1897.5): 7.79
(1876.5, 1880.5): 8.26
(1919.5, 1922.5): 7.6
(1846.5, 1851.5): 8.38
